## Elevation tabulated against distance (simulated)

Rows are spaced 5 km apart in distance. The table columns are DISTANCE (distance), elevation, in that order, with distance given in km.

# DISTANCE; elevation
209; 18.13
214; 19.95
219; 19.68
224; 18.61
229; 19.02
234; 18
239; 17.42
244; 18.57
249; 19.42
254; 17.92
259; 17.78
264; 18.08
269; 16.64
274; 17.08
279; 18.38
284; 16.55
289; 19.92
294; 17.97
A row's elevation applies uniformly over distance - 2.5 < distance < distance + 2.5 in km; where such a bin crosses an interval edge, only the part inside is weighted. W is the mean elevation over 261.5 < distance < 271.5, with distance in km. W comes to 17.4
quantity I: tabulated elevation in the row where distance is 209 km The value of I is 18.13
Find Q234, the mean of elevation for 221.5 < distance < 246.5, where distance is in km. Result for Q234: 18.3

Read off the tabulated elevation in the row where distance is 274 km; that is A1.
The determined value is 17.08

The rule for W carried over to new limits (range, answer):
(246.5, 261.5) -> 18.4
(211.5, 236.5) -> 19.1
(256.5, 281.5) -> 17.6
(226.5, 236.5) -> 18.5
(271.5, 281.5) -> 17.7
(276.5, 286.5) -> 17.5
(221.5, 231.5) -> 18.8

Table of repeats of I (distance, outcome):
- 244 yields 18.57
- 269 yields 16.64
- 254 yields 17.92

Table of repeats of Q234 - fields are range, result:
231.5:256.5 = 18.3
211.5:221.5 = 19.8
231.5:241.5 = 17.7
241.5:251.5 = 19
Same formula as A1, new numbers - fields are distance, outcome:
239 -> 17.42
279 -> 18.38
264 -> 18.08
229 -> 19.02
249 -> 19.42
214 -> 19.95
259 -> 17.78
